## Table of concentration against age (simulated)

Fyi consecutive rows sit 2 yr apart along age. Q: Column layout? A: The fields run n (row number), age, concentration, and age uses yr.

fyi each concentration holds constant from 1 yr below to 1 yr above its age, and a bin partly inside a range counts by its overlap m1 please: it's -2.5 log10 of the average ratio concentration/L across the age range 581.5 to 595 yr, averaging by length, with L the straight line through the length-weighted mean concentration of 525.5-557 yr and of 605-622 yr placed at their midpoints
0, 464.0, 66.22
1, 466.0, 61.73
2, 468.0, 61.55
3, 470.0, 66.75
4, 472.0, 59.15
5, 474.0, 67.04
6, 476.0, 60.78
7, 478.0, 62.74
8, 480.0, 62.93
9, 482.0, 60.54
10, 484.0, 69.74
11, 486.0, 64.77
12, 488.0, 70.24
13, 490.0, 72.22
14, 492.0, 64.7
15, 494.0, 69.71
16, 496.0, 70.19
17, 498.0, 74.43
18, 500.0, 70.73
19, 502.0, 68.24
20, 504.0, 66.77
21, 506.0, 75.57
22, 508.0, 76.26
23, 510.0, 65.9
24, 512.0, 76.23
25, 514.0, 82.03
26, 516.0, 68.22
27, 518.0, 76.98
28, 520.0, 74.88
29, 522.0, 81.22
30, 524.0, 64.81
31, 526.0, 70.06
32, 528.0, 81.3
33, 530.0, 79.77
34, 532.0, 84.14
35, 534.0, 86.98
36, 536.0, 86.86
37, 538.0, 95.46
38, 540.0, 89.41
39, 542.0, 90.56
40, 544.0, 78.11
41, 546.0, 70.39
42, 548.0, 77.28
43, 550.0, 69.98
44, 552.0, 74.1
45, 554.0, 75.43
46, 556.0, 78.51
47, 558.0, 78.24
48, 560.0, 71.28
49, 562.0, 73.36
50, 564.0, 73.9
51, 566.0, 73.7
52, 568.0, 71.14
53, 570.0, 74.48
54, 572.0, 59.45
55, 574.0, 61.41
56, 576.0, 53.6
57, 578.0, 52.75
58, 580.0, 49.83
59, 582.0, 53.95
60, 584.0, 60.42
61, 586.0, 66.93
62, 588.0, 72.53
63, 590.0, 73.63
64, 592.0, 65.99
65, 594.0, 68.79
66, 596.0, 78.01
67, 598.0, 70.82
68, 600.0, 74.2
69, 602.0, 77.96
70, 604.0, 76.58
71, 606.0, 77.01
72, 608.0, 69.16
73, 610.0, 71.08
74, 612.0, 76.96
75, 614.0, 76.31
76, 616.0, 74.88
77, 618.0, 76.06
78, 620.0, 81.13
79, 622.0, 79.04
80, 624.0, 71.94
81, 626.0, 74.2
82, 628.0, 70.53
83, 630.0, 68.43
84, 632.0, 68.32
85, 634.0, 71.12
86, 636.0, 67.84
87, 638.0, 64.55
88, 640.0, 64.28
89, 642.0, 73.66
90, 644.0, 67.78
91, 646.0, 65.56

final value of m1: 0.16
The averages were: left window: 80.7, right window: 75.5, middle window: 66.5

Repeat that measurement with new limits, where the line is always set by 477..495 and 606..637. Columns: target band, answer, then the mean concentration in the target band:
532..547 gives -0.23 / 85.3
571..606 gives 0.09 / 66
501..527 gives -0.08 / 72.9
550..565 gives -0.07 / 74.6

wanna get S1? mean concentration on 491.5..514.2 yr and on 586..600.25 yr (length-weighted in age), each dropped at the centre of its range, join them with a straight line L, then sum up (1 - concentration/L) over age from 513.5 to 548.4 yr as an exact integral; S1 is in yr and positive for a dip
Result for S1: -4.10 yr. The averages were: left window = 71.5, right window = 71.5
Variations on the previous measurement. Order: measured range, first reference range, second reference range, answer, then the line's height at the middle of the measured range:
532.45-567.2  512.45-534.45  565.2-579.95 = -4.8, 69.4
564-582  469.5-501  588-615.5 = 2.4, 71.9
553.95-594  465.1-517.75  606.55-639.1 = 2.3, 71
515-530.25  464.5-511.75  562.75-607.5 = -1.6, 67.4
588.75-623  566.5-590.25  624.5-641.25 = -4.6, 65.6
